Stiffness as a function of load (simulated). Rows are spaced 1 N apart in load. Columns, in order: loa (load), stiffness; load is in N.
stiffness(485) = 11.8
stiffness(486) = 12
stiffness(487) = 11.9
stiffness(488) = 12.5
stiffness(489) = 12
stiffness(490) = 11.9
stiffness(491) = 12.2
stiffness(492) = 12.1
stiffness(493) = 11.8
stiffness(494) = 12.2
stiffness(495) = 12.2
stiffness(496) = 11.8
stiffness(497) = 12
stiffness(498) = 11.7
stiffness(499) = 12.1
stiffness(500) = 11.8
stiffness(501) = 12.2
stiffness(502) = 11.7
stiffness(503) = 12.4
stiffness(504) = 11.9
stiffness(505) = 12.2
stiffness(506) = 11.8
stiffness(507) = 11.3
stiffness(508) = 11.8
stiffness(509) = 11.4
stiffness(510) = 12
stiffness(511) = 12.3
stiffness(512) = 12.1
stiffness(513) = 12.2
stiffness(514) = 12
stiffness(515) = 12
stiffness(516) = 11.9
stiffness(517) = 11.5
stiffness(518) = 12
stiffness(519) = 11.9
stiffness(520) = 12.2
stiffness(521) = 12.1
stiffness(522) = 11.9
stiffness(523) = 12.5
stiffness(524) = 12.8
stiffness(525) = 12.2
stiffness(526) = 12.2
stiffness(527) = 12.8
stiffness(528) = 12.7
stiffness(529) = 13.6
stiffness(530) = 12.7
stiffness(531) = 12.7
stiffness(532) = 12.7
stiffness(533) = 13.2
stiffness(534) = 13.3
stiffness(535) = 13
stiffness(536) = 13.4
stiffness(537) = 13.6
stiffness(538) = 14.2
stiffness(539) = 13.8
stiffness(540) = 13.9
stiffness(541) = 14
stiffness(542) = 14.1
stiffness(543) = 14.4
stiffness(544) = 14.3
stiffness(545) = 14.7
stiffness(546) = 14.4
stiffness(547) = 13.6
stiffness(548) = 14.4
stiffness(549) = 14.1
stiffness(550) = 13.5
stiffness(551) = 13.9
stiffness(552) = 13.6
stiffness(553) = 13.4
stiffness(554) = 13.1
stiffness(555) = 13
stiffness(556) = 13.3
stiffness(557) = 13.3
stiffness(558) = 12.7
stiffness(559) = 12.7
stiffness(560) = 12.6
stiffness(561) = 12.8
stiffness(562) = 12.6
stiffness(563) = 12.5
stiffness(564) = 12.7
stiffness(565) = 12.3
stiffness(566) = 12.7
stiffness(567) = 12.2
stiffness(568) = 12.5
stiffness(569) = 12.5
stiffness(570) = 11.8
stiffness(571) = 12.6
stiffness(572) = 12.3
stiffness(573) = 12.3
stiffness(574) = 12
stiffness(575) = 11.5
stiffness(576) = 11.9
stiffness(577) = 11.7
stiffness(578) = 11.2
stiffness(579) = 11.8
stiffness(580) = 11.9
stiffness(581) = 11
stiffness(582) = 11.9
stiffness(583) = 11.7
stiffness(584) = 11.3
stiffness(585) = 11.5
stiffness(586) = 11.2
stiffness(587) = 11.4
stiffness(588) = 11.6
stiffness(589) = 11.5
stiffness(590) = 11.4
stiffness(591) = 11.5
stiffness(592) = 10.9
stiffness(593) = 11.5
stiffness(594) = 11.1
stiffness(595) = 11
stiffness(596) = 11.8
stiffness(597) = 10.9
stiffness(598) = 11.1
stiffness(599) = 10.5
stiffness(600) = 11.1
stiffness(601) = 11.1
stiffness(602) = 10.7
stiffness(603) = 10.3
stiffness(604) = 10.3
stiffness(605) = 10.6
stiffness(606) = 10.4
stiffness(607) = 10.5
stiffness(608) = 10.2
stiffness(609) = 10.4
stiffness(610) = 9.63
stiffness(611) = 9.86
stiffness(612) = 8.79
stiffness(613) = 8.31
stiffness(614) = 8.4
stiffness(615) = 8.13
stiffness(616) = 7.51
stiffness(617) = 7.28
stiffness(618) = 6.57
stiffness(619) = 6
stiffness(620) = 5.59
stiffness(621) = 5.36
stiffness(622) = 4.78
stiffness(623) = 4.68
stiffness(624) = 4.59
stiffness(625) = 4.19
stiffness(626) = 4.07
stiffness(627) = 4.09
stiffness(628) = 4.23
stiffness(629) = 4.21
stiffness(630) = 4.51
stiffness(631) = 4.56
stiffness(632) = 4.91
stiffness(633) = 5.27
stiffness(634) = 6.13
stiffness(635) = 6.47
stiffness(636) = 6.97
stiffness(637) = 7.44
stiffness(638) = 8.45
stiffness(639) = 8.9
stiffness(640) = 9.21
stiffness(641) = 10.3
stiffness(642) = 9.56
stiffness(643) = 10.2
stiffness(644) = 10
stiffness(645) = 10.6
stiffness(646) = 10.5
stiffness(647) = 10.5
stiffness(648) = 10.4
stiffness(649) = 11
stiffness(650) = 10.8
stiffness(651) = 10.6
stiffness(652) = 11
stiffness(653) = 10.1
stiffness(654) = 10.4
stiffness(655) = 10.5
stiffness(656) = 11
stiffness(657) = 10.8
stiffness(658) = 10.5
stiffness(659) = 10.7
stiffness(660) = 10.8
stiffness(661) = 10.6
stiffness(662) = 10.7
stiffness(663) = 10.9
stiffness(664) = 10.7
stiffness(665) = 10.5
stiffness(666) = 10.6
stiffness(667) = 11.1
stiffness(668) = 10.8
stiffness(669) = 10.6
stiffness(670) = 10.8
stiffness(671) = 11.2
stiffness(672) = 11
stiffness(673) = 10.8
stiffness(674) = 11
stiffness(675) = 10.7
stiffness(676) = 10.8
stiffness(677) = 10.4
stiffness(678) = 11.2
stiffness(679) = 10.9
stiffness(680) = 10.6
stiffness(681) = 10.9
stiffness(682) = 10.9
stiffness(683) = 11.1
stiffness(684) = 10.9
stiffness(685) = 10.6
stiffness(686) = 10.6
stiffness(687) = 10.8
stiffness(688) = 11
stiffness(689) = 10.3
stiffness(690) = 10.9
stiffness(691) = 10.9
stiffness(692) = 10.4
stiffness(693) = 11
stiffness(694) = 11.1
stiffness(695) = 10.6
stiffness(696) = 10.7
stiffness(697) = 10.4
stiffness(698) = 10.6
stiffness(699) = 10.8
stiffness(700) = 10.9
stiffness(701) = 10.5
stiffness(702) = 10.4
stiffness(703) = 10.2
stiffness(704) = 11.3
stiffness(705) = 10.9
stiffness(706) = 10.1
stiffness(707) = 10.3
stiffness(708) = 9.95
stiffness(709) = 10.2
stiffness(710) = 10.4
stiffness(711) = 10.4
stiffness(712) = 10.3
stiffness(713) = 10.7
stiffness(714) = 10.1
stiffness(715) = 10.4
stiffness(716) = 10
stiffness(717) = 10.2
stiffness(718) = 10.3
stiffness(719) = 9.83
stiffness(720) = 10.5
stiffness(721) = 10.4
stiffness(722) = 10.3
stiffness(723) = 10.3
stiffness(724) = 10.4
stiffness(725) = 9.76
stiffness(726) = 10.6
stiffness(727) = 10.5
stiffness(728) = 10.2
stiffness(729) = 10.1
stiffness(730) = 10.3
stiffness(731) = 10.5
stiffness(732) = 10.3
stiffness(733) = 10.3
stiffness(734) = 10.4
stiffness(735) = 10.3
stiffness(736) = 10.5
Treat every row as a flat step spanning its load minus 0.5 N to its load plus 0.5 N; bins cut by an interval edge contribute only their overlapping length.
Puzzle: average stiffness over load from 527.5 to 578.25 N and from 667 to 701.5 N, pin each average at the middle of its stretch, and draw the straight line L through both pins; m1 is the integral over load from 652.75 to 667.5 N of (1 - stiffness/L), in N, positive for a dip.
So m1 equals 0.71 N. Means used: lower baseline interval 13.1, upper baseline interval 10.8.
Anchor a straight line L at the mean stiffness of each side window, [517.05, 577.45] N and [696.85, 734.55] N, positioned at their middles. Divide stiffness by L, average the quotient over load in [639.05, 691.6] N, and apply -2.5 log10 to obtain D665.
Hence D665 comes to 0.05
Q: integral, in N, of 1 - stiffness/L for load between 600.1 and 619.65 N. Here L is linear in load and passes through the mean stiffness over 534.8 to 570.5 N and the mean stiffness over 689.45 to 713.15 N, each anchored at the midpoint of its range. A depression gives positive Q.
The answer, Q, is 4.9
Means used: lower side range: 13.3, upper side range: 10.6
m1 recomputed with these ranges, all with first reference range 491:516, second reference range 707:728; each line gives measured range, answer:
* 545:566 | -3.1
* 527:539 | -1.5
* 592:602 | 0.1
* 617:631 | 7.8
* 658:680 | -0.3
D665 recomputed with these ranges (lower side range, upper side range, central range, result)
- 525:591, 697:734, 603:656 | 0.396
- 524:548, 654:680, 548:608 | 0.062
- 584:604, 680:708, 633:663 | 0.118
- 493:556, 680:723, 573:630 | 0.248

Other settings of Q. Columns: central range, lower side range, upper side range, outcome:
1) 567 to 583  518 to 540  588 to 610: -0.52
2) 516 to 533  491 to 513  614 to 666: -1.61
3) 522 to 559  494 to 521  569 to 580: -4.49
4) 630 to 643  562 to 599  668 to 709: 4.47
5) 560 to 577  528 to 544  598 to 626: -1.54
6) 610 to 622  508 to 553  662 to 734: 4.44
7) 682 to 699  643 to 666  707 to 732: -0.53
